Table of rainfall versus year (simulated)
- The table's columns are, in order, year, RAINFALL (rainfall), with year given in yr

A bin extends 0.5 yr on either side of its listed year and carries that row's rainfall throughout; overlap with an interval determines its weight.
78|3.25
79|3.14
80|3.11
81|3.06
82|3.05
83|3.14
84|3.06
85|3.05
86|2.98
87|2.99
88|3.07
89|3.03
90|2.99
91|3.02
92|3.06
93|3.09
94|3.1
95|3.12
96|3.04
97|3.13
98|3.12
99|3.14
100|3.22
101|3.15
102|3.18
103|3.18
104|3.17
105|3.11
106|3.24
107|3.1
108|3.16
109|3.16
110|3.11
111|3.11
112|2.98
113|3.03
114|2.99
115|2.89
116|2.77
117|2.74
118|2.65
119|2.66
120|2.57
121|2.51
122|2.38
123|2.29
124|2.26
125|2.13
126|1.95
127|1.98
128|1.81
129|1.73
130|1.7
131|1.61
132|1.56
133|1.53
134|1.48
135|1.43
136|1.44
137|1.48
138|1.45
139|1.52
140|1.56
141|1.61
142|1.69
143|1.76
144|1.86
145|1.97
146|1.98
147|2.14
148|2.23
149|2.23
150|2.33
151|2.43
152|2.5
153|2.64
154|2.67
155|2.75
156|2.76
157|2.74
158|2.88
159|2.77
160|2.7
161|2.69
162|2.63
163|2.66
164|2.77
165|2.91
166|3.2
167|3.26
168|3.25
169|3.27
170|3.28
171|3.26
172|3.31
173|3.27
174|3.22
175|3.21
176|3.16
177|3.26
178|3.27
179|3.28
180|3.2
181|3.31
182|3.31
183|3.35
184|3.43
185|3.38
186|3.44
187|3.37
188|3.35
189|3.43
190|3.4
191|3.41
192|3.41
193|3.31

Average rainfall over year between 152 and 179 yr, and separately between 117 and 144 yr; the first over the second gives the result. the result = 1.58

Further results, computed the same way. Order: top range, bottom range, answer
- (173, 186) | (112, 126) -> 1.27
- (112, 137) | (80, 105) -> 0.70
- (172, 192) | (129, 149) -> 1.95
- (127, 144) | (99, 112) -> 0.51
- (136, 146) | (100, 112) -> 0.53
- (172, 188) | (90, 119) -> 1.08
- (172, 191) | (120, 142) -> 1.84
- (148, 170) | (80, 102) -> 0.90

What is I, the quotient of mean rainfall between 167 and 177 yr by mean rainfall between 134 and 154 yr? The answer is 1.70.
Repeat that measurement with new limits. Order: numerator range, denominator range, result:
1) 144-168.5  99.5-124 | 0.90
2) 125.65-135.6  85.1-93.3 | 0.55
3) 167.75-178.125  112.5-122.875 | 1.20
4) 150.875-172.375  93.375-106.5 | 0.92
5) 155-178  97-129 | 1.08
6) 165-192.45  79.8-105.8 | 1.07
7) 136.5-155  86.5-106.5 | 0.65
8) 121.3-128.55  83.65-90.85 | 0.70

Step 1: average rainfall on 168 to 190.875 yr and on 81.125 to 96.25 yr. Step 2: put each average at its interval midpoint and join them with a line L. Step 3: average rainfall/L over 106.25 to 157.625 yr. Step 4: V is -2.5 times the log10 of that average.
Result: 0.37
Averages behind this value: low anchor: 3.05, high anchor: 3.31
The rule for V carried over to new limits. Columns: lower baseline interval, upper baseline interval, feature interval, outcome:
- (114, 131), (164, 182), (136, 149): 0.45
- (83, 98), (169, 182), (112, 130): 0.28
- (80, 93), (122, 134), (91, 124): -0.21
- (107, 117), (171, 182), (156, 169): 0.11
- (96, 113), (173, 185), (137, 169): 0.32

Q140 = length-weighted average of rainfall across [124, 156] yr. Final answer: 1.93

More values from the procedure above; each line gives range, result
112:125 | 2.64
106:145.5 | 2.21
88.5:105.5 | 3.11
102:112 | 3.14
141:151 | 2.02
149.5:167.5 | 2.74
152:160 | 2.73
